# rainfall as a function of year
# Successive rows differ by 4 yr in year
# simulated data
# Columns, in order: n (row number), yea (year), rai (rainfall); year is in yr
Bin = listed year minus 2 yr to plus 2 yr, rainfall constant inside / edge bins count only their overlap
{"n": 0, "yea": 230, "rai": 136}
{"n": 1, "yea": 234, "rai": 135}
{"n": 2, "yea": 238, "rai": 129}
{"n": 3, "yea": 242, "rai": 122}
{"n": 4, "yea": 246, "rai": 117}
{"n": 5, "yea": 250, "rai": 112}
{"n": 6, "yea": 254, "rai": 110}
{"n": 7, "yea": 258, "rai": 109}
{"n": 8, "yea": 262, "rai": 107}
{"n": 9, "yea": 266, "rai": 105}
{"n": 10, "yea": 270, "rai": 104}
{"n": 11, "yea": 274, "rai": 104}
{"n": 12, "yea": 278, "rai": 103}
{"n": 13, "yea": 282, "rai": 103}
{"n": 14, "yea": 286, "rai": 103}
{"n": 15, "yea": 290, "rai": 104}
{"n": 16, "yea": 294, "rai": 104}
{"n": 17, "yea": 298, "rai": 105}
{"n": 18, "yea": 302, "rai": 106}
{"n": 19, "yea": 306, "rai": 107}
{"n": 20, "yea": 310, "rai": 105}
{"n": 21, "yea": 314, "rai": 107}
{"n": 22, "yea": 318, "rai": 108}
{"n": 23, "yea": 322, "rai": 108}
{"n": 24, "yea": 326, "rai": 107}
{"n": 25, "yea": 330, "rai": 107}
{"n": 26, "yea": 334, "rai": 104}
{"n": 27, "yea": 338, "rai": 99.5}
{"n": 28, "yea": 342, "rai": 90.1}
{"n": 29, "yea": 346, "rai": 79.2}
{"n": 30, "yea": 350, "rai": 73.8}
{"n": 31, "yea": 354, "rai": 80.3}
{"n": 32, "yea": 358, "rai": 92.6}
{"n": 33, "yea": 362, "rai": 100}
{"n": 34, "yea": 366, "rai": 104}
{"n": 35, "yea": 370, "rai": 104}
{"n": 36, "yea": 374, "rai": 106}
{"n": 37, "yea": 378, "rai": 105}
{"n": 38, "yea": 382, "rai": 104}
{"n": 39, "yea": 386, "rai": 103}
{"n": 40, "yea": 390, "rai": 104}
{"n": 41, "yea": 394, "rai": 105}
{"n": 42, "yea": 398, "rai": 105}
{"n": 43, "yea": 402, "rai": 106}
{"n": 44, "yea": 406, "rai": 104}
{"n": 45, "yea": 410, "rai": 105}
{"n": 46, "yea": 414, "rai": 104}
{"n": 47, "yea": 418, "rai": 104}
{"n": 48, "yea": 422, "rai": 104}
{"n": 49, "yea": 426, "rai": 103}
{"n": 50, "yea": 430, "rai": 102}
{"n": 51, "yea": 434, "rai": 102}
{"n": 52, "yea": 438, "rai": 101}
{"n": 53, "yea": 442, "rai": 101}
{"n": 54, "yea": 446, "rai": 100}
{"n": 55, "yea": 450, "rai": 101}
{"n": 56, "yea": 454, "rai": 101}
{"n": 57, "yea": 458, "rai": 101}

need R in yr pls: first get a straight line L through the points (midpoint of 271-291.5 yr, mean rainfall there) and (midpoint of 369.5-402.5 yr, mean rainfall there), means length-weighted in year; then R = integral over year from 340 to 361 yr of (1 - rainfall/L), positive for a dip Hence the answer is 4.1 yr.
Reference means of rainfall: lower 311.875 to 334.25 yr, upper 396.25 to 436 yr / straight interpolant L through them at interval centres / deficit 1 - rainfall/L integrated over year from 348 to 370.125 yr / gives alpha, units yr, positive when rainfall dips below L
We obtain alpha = 3.0 yr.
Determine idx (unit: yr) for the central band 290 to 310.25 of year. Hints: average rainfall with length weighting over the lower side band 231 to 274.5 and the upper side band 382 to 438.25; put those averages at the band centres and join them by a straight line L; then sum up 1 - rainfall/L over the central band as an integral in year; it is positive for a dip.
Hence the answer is 1.1 yr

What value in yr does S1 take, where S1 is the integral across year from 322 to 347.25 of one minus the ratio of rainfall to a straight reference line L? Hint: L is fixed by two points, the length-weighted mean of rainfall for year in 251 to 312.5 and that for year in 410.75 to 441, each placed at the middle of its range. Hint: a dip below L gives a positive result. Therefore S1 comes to 1.3 yr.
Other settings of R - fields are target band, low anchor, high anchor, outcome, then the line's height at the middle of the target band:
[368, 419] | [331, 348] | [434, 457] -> -3.7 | 97.5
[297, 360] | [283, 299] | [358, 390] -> 3.0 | 103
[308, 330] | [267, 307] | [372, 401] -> -0.6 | 104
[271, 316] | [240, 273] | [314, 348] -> 0.4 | 106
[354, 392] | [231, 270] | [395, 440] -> 2.0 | 107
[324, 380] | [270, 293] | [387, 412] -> 4.1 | 104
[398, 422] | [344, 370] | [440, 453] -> -2.1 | 96.1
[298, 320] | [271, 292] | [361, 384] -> -0.6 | 104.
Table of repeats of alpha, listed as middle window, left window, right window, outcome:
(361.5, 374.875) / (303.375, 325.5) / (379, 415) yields 0.2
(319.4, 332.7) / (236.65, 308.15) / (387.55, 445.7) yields -0.1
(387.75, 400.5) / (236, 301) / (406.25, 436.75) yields 0.0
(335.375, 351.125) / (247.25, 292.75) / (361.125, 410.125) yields 2.7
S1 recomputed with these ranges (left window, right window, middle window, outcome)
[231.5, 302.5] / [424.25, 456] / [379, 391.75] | 0.06 yr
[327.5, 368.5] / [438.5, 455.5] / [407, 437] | -1.36 yr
